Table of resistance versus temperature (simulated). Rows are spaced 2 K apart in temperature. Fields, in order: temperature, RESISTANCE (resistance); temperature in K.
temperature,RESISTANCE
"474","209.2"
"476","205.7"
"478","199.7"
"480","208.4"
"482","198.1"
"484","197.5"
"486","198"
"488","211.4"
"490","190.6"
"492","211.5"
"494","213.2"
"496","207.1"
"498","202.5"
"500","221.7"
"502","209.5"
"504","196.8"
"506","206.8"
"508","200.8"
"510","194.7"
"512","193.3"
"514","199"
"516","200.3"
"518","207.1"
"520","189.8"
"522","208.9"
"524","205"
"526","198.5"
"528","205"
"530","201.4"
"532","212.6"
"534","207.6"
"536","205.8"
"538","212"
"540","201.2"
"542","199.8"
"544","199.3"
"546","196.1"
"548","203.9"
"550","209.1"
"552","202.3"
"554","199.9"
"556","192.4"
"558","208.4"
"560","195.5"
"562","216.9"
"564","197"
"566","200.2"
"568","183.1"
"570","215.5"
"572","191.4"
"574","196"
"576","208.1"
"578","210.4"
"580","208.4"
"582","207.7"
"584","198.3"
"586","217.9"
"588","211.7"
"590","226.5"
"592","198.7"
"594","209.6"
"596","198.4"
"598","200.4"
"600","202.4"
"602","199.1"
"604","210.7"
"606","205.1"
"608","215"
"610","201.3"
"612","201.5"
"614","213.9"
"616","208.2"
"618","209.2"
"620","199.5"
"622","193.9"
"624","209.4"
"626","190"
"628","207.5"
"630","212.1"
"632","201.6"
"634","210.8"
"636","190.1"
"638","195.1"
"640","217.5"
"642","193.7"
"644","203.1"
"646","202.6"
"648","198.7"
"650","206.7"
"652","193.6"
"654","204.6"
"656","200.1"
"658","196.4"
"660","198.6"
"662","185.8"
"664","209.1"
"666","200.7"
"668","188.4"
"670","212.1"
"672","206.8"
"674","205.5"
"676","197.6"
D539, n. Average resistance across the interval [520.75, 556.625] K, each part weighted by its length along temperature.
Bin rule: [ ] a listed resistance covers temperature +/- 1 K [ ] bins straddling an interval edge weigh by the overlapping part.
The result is 203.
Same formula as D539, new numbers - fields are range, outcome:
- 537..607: 204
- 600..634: 205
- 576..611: 207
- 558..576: 200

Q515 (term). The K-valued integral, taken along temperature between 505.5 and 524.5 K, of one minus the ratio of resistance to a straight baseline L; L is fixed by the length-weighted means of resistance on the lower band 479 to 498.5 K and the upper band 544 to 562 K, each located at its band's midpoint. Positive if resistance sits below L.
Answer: 0.3 K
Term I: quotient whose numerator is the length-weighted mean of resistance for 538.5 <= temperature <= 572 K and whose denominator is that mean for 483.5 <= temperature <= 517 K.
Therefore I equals 1.0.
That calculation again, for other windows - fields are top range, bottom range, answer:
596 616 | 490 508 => 0.99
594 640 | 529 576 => 1.01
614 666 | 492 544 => 0.99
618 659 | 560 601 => 0.98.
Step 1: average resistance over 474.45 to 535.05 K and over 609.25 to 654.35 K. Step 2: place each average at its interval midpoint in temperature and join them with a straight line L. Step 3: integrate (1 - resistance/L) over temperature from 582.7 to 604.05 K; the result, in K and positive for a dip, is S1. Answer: -0.4 K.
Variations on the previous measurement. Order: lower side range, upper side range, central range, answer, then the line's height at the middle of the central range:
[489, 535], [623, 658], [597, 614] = -0.2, 202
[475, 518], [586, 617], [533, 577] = 0.8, 205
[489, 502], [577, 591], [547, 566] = 0.7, 210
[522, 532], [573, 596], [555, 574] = 0.6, 207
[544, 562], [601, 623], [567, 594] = -0.3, 203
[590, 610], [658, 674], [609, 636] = -0.1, 204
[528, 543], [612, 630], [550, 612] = 0.2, 205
